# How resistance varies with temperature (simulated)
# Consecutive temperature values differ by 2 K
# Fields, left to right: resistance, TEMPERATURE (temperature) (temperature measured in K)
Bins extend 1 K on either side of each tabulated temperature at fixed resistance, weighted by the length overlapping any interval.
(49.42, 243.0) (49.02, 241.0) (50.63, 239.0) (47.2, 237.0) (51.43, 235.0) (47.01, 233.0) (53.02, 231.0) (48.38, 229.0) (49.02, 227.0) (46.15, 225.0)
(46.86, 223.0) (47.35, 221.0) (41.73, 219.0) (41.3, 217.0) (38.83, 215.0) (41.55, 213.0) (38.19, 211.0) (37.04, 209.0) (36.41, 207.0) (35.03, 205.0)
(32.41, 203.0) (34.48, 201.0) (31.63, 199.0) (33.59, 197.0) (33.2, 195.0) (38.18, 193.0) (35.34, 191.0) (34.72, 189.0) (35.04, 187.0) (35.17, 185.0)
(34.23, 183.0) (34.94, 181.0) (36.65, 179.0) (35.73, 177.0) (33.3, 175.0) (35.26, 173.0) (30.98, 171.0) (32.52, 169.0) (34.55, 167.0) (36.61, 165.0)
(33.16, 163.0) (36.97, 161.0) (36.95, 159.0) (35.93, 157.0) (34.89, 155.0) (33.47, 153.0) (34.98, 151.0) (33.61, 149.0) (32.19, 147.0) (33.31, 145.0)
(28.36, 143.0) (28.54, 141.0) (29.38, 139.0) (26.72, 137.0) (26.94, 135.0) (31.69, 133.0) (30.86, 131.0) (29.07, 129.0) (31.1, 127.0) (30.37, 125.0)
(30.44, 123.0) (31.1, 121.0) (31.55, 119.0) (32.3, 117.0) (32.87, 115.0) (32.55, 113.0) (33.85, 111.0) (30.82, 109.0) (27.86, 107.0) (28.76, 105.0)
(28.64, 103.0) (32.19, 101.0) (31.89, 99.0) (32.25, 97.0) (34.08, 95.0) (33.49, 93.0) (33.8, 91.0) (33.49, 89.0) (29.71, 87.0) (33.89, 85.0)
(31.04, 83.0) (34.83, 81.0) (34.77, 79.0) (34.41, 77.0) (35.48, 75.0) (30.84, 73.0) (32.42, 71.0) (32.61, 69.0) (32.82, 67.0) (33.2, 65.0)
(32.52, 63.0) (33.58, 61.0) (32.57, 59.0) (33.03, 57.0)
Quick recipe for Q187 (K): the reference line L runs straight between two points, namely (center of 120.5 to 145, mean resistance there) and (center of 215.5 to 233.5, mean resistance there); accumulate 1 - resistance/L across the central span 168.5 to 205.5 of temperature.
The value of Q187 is 4.9 K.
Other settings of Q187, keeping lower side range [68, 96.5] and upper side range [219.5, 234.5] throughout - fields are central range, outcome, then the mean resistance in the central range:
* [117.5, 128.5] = 1.9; 30.9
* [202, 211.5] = 2.1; 35.7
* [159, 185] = 4.8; 34.7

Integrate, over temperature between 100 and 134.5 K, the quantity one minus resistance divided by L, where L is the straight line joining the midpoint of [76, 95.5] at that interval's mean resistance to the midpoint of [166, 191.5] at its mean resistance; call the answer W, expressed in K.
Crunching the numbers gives 2.9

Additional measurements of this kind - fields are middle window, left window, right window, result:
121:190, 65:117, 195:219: 3.6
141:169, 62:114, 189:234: 2.0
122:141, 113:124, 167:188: 1.6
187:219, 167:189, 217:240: 3.7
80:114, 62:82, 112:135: 0.3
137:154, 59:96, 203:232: 2.8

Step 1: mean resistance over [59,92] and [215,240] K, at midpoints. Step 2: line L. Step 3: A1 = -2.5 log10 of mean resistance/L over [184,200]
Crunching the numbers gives 0.26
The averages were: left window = 33.1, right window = 47.2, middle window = 34.6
